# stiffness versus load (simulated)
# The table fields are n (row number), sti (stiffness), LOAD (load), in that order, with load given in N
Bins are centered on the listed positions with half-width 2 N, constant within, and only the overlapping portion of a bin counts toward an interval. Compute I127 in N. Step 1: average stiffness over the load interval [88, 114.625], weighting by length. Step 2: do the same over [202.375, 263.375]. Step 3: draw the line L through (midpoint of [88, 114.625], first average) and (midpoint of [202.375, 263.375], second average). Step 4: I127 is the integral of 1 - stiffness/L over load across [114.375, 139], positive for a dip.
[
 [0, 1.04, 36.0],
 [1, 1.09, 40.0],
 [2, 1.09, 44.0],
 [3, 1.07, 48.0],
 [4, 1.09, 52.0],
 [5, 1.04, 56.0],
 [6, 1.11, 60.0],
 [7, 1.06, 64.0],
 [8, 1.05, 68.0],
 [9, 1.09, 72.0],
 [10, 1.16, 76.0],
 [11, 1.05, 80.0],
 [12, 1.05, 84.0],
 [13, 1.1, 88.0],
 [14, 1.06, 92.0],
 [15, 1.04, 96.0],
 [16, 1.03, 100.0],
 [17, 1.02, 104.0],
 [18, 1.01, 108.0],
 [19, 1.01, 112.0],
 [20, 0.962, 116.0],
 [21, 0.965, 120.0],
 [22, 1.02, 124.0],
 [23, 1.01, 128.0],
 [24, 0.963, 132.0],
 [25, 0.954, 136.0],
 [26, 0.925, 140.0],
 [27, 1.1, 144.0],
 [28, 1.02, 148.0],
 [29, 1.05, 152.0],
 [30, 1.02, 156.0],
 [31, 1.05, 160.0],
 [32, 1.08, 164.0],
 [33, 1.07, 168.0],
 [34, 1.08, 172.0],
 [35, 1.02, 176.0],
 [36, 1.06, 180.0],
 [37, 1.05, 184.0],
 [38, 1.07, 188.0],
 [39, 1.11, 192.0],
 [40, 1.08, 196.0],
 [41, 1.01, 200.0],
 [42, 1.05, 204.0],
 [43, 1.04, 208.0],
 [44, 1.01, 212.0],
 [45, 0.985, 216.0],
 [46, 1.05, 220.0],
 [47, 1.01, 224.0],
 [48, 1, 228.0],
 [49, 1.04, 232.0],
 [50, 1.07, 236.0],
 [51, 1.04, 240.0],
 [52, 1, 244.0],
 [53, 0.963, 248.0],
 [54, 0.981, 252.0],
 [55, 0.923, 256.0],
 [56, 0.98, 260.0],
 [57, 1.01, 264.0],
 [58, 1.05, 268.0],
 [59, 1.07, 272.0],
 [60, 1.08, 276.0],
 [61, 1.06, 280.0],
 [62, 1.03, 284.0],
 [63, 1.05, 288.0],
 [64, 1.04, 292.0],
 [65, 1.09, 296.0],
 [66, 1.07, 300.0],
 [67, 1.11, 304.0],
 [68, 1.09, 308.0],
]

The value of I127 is 1.2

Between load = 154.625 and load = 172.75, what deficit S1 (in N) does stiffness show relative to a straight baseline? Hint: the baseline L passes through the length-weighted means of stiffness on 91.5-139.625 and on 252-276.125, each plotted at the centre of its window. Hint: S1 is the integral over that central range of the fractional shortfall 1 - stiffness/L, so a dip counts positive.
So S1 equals -1.0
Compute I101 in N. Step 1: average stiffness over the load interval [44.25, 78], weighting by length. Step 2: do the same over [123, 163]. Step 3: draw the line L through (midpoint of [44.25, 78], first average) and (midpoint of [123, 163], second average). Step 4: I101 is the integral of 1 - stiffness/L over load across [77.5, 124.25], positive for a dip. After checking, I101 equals 1.0 N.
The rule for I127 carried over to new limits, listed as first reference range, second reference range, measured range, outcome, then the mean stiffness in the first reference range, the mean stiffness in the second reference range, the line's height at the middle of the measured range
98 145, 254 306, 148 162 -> -0.44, 0.995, 1.04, 1.01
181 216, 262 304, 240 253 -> 0.78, 1.05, 1.06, 1.05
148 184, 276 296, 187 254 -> 1.46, 1.05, 1.05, 1.05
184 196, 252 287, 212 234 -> 0.86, 1.08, 1.02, 1.06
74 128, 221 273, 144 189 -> -1.29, 1.04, 1.01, 1.02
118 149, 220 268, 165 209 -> -2.62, 0.994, 1.01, 1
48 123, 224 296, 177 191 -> -0.34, 1.05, 1.02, 1.04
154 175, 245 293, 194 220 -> 0.28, 1.06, 1.02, 1.04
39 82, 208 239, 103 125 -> 1.39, 1.08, 1.03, 1.06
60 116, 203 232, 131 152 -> 0.84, 1.05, 1.02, 1.04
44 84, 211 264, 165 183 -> -0.47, 1.08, 1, 1.03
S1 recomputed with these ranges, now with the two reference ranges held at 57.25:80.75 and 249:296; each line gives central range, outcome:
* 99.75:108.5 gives 0.5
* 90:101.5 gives 0.4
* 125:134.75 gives 0.7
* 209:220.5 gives 0.3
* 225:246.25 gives 0.2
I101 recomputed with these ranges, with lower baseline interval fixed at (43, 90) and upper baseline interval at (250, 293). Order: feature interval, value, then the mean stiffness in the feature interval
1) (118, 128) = 0.6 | 0.996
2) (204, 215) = 0.2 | 1.03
